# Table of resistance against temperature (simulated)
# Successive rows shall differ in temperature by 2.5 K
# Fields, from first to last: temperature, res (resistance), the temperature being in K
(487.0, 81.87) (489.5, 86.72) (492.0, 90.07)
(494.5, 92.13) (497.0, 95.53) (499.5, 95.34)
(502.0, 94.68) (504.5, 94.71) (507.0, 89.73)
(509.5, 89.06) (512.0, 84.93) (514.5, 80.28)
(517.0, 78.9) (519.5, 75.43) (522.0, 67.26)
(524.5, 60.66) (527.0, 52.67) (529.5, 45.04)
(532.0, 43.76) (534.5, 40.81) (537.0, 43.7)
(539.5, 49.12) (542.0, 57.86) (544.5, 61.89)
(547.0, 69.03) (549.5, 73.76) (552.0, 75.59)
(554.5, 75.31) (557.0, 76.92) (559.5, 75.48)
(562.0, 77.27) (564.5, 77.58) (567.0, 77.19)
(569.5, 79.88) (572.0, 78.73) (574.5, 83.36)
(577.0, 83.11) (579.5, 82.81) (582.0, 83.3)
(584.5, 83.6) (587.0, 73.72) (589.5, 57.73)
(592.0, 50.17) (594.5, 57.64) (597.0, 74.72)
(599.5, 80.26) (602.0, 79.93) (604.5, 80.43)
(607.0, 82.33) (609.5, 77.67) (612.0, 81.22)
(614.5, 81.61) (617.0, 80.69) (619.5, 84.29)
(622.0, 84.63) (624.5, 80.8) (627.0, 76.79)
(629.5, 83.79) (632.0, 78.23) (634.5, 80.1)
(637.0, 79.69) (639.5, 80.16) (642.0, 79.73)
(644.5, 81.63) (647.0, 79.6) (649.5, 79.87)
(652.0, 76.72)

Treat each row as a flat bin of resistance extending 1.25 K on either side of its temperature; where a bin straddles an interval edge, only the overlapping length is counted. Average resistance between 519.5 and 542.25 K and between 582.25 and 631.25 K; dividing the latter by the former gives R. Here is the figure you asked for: 1.47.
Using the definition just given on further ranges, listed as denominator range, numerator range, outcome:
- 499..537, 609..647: 1.13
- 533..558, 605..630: 1.31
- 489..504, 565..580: 0.87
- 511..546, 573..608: 1.25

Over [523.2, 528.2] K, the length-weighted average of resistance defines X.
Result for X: 56.8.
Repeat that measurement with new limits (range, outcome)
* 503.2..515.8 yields 87.7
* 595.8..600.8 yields 77.5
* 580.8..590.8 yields 74.4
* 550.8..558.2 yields 75.9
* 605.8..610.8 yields 80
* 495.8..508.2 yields 94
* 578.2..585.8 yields 83.2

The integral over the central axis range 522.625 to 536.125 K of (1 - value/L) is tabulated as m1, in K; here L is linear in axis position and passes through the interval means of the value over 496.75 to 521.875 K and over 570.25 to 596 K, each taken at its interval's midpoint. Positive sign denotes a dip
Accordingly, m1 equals 5.5 K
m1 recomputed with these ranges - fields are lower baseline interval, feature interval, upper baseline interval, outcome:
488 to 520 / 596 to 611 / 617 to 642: 0.6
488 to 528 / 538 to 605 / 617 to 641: 7.3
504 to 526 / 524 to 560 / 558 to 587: 9.0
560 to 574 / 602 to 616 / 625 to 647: -0.2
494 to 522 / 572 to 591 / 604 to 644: 1.2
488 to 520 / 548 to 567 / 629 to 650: 2.1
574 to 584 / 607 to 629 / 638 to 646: 0.1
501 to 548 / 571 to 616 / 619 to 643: -0.2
